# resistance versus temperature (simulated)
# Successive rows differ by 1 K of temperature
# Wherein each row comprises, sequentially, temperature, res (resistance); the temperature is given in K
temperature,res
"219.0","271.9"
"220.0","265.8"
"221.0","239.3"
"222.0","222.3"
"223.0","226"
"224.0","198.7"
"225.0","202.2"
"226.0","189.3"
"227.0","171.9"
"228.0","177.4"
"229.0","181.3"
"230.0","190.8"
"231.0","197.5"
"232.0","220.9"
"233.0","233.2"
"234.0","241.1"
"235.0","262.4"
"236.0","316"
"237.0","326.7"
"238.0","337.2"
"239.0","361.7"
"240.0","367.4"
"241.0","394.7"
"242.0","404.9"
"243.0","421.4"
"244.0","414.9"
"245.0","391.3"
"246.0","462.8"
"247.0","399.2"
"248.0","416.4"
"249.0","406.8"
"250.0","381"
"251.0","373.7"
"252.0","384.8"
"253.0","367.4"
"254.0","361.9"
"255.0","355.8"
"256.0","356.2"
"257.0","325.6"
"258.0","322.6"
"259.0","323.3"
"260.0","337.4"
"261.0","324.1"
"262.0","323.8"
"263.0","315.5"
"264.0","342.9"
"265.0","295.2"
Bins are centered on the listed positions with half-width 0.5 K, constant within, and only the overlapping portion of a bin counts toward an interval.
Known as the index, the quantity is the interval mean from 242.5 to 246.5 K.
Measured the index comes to 423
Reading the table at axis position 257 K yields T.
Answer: 325.6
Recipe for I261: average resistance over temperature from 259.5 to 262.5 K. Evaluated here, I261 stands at 328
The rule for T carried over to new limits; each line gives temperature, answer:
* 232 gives 220.9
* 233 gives 233.2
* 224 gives 198.7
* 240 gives 367.4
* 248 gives 416.4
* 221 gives 239.3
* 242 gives 404.9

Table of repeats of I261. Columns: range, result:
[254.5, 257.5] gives 346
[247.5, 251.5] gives 394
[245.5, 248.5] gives 426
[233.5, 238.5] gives 297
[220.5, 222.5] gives 231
